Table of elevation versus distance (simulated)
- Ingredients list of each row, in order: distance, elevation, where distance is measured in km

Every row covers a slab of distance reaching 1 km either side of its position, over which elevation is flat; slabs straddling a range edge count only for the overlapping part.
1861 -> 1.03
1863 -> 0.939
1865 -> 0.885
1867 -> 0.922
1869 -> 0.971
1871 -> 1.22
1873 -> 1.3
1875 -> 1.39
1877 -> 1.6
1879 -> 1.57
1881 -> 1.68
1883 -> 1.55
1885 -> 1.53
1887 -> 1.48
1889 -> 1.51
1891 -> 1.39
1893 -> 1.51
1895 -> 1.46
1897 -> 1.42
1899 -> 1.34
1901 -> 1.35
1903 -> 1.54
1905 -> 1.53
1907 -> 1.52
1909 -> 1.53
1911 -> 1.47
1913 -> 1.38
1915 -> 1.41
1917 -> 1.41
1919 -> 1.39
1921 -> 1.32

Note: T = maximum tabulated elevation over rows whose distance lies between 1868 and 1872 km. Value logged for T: 1.22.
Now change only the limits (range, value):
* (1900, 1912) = 1.54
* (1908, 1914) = 1.53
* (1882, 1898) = 1.55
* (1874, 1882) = 1.68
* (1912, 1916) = 1.41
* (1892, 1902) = 1.51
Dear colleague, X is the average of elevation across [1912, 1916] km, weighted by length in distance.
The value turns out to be 1.4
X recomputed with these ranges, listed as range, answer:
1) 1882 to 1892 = 1.49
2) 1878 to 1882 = 1.62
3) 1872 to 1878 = 1.43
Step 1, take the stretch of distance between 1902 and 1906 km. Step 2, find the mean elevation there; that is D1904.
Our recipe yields 1.54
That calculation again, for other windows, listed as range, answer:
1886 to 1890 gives 1.5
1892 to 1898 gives 1.46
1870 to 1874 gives 1.26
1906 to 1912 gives 1.51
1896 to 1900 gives 1.38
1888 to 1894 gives 1.47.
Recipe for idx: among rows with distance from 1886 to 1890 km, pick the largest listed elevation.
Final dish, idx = 1.51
